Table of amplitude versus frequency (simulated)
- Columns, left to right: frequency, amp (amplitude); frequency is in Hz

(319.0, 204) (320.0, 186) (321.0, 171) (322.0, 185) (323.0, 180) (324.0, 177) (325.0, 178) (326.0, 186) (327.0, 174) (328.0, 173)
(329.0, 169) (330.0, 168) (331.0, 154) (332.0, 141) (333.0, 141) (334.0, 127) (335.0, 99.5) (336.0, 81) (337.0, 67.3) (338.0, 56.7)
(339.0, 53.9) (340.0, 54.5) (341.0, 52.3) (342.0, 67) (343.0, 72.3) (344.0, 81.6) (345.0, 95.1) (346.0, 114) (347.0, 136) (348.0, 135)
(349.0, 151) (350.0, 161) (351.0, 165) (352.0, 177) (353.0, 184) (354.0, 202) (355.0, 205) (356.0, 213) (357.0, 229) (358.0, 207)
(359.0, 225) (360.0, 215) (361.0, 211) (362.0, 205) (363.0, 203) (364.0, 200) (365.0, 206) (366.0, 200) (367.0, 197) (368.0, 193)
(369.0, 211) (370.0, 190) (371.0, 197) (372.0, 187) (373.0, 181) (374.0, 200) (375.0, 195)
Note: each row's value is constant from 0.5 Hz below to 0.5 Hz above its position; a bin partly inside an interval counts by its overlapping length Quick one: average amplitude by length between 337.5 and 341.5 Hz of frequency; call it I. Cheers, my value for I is 54.3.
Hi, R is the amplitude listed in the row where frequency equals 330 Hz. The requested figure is 168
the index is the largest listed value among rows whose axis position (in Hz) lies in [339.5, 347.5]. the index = 136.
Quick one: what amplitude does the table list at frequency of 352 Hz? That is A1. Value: 177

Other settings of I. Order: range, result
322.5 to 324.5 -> 178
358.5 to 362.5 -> 214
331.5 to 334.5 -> 136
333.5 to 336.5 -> 102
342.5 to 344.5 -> 76.9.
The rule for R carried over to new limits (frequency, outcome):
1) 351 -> 165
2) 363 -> 203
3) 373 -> 181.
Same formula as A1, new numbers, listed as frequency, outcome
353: 184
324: 177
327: 174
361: 211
